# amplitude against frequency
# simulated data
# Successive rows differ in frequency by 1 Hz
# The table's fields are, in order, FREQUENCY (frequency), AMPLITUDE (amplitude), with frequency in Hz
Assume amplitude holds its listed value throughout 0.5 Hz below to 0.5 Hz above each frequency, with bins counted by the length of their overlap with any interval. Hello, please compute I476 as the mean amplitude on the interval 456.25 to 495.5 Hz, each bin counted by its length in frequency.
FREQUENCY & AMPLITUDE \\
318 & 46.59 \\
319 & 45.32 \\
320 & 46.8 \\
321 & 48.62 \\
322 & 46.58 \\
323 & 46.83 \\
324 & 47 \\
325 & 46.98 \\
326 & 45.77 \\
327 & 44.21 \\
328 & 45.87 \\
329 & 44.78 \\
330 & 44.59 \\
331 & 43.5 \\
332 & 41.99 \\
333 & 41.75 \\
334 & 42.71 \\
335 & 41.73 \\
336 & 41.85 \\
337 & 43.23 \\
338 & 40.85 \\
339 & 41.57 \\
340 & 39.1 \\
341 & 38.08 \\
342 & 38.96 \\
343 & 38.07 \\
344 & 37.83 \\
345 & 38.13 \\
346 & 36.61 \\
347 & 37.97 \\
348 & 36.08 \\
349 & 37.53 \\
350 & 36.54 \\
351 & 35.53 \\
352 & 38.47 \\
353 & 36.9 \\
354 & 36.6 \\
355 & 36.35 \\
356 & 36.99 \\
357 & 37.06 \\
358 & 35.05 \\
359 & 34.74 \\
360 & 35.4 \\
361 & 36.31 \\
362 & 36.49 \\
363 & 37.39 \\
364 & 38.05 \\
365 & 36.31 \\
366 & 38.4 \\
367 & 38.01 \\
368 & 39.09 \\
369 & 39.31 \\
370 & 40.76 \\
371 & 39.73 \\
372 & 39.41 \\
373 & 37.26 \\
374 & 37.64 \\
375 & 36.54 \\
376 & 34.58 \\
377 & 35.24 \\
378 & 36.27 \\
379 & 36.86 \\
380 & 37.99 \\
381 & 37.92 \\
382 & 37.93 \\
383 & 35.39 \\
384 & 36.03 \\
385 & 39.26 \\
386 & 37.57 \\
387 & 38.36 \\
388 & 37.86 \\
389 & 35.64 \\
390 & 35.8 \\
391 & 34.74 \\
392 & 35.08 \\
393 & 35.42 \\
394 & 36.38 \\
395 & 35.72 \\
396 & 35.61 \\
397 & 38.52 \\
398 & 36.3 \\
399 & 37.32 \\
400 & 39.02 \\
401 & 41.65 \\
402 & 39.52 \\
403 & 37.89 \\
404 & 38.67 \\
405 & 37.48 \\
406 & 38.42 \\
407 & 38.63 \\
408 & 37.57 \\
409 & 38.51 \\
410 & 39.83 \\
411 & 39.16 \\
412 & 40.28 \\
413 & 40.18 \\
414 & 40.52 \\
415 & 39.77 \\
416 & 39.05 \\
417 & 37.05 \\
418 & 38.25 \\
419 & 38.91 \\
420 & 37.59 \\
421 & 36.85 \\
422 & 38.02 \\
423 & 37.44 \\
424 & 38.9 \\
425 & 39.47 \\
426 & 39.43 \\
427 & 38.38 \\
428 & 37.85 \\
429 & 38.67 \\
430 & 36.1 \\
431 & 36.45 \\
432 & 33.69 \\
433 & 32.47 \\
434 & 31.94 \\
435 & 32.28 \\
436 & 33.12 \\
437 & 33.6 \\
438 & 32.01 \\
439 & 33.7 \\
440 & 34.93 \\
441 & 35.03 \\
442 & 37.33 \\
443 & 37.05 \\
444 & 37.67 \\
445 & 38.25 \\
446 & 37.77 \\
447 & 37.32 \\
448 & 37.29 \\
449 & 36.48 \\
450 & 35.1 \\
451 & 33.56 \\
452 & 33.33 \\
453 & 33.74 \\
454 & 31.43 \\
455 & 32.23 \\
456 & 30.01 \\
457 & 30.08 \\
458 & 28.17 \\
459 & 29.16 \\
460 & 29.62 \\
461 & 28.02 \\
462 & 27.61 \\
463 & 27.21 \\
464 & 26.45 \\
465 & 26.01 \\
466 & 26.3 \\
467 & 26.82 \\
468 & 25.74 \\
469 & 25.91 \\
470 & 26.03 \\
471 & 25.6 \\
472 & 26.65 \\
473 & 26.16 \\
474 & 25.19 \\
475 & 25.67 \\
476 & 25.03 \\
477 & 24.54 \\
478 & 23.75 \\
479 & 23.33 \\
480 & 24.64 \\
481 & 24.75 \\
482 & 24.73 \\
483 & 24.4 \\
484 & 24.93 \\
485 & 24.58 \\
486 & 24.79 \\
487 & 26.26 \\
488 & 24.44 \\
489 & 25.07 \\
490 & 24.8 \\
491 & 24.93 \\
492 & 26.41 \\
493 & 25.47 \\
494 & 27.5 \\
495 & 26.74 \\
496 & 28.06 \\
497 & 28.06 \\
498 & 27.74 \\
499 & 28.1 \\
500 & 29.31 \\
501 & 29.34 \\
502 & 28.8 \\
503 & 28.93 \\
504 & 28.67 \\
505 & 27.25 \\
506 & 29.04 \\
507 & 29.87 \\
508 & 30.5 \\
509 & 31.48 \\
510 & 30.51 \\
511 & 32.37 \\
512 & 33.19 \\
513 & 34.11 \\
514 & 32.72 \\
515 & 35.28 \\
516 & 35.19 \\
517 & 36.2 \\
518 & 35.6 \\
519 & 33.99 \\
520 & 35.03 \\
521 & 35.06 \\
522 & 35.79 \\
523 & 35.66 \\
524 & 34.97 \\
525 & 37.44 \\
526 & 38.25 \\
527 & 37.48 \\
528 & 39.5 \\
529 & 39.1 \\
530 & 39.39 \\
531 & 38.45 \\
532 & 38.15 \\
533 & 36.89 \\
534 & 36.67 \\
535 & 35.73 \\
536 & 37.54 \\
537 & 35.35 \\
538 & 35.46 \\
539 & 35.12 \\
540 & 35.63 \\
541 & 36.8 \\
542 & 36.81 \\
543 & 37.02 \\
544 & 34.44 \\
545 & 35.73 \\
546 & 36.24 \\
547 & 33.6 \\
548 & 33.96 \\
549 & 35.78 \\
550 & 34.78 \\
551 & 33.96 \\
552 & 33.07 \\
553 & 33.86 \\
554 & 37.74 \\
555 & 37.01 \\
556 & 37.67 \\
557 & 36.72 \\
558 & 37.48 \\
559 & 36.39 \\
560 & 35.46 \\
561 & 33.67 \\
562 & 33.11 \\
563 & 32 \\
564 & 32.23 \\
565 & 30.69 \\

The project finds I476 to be 26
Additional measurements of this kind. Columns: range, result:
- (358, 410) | 37.4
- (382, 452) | 37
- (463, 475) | 26.1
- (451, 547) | 30.6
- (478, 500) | 25.7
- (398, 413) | 38.8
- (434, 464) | 33.1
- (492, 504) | 28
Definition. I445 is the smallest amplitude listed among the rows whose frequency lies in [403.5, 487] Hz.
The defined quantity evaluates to 23.33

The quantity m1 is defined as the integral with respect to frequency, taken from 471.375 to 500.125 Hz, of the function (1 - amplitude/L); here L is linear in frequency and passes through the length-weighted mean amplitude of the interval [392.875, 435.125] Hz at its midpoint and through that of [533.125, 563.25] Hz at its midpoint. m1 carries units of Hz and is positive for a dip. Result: 8.6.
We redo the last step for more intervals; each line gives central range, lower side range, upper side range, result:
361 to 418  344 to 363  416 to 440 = -2.1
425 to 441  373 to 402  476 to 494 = -1.9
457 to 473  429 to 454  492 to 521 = 3.0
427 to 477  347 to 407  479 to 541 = 3.6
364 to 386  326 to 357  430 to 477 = -0.2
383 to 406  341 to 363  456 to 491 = -2.9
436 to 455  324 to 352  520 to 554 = 1.6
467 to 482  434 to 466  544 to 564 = 3.6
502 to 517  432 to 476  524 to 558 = 1.3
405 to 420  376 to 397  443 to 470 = -1.9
